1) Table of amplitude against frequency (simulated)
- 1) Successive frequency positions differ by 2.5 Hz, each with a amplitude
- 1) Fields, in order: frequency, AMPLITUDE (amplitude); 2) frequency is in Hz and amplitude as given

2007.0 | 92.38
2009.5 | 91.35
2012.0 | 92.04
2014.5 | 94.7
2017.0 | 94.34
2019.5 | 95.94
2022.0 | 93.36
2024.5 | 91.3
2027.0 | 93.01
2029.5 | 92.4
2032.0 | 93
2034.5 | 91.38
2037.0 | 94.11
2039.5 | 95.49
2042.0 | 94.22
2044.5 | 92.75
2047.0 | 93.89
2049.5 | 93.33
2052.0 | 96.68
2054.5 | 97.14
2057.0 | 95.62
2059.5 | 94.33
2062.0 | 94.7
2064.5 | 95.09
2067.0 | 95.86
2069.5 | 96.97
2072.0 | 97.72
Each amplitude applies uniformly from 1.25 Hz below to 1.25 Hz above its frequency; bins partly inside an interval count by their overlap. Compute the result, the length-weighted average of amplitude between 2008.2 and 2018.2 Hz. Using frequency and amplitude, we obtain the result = 93.1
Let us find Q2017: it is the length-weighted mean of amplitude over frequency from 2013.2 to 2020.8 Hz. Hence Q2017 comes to 95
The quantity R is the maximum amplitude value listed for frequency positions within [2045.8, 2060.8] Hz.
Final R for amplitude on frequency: 97.14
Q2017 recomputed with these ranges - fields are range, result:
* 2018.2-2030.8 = 93.2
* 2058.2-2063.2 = 94.5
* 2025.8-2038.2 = 92.8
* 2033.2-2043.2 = 93.8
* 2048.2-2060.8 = 95.4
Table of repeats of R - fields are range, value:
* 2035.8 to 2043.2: 95.49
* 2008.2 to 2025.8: 95.94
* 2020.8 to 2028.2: 93.36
